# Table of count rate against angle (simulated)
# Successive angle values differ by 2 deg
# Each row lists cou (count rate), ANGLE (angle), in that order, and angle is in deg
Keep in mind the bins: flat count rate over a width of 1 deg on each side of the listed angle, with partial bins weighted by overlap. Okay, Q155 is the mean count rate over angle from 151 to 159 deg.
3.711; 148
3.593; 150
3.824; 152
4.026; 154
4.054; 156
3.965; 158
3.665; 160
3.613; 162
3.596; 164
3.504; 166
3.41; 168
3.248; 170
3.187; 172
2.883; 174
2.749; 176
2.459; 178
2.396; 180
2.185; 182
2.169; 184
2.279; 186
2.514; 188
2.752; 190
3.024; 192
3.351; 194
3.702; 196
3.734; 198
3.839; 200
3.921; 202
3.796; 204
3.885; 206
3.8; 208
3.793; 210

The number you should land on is 3.97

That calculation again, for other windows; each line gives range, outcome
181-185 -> 2.18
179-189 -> 2.31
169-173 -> 3.22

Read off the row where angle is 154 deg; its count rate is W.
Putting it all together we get 4.026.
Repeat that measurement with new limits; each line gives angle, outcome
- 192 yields 3.024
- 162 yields 3.613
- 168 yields 3.41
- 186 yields 2.279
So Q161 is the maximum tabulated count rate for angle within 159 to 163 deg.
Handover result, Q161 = 3.665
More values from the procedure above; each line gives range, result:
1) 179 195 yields 3.351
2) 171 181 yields 3.187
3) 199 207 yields 3.921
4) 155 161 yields 4.054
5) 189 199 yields 3.734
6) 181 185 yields 2.185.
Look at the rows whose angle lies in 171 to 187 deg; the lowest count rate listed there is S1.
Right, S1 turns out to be 2.169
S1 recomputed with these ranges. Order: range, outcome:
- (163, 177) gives 2.749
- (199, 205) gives 3.796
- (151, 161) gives 3.665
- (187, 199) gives 2.514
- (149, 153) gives 3.593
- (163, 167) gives 3.504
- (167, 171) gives 3.248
